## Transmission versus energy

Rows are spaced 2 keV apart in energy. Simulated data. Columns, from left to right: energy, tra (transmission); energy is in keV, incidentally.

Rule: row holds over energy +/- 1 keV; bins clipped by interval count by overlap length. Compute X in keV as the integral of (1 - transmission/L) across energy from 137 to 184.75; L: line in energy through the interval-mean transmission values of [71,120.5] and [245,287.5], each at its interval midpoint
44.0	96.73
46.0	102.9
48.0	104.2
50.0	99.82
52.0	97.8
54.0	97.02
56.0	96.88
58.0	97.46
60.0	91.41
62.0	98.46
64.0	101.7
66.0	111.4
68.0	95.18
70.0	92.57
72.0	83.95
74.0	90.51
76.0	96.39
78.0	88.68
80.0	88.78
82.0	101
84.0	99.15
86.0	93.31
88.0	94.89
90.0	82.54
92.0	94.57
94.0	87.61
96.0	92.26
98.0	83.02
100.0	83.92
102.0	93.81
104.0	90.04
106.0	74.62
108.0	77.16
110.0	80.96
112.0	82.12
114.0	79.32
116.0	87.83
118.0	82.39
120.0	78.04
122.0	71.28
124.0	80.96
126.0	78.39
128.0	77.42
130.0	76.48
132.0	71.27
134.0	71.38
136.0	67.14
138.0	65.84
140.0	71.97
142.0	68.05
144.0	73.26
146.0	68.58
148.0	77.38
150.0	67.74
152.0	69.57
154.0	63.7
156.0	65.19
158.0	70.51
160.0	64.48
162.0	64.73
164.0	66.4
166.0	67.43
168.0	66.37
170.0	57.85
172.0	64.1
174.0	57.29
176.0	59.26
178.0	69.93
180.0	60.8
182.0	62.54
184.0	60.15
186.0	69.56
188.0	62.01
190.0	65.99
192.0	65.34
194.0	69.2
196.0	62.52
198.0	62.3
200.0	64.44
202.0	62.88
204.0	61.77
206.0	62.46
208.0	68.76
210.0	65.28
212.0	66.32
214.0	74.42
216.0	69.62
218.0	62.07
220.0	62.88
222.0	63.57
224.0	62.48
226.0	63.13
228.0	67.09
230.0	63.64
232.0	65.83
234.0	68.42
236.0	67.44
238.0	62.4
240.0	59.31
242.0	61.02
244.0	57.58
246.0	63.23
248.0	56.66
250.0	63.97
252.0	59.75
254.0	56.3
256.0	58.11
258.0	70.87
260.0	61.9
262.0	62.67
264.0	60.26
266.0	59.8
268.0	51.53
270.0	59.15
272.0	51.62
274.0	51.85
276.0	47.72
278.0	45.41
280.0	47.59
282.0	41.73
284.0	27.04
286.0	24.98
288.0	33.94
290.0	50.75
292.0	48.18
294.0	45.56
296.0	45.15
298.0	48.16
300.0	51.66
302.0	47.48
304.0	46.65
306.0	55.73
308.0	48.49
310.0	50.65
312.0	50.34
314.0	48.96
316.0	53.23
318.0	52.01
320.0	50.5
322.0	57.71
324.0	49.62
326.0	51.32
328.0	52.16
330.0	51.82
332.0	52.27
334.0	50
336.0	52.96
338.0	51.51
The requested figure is 5.4 keV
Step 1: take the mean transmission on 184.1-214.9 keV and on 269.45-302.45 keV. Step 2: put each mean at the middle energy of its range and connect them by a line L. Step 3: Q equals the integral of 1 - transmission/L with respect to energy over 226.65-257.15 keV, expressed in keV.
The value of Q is -3.7 keV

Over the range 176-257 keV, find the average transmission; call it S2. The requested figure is 63.7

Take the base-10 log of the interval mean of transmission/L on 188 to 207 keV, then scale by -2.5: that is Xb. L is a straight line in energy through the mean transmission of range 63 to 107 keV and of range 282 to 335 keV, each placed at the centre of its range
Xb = 0.09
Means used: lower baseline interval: 91.8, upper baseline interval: 47.7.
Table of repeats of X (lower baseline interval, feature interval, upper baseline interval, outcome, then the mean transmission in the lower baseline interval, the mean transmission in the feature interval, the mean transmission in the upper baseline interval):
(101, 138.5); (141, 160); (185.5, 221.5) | 1.2 keV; 78.4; 69.1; 65.4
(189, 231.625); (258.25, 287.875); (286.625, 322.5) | 2.7 keV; 65.1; 49.6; 48.8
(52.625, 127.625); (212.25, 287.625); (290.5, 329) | 3.8 keV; 89.1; 58.1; 50.2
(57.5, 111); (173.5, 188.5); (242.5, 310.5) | 1.8 keV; 91.3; 62.9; 51.6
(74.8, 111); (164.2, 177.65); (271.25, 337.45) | 2.0 keV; 89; 62.7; 48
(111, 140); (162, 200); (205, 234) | 3.3 keV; 76.3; 63.9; 65.6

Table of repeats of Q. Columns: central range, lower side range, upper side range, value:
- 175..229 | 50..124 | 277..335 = 2.3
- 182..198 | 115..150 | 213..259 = 0.9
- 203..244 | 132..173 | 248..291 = -4.7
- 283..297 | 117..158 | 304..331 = 3.9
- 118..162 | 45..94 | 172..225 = 4.0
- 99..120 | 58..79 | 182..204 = 0.5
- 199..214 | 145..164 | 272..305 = -1.7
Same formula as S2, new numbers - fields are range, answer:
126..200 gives 66.9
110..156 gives 74.1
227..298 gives 54.7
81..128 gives 85.4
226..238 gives 65.9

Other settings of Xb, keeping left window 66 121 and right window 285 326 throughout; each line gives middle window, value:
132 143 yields 0.16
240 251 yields -0.02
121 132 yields 0.08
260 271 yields -0.06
